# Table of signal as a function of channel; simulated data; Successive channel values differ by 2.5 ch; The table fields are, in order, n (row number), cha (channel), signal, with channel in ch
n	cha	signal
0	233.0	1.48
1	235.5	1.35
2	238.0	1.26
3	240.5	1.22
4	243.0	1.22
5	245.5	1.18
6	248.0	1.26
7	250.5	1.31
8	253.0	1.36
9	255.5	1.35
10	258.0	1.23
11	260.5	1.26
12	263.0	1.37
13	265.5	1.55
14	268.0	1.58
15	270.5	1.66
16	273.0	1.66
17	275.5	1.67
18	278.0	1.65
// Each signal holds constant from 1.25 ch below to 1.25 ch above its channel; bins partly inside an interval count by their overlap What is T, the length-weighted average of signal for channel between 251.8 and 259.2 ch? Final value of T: 1.31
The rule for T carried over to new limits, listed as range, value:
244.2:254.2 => 1.28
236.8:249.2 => 1.23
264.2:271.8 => 1.6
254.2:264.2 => 1.3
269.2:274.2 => 1.66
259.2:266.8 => 1.39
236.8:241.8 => 1.24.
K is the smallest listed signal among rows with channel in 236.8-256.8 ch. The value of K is 1.18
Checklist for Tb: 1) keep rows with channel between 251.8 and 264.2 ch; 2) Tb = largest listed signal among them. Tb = 1.37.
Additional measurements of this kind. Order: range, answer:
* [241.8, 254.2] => 1.36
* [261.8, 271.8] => 1.66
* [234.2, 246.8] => 1.35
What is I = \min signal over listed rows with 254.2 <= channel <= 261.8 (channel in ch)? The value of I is 1.23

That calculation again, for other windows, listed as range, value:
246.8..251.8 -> 1.26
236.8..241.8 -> 1.22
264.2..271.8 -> 1.55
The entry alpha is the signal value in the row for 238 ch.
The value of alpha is 1.26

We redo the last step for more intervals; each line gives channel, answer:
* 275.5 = 1.67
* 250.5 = 1.31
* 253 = 1.36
